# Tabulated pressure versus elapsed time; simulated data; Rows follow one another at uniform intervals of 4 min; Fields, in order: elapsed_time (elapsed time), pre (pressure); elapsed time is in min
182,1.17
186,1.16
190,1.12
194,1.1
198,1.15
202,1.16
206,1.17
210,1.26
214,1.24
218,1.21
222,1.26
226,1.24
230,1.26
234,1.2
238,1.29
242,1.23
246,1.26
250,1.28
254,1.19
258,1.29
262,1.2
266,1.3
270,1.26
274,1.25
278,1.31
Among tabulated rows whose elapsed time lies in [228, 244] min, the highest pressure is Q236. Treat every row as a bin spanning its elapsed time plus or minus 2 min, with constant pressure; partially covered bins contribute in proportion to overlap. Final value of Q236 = 1.29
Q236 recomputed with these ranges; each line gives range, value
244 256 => 1.28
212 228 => 1.26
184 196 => 1.16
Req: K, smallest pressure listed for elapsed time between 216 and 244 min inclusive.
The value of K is 1.2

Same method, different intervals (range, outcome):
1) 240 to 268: 1.19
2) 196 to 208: 1.15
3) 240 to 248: 1.23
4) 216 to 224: 1.21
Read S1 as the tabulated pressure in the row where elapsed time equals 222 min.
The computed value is 1.26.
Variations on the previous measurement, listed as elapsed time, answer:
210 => 1.26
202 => 1.16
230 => 1.26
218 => 1.21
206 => 1.17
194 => 1.1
